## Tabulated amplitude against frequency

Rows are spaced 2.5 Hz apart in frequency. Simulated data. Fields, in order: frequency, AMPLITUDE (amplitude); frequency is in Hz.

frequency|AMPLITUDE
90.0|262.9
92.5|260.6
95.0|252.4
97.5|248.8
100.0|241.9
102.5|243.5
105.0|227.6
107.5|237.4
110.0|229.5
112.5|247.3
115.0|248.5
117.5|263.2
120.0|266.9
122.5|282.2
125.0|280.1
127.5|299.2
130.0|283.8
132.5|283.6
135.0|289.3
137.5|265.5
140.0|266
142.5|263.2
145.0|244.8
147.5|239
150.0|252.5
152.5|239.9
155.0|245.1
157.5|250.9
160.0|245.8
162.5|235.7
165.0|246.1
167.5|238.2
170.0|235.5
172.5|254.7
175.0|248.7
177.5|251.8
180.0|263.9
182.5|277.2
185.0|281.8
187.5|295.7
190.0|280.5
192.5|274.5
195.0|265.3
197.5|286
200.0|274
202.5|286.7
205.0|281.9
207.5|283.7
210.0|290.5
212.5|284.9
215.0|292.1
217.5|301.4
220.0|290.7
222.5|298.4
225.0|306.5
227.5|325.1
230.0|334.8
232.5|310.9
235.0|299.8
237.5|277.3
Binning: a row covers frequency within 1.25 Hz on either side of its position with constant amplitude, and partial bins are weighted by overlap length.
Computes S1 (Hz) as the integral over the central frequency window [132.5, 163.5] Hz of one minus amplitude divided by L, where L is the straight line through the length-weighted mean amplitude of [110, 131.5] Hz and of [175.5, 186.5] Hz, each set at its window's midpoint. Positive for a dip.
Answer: 1.6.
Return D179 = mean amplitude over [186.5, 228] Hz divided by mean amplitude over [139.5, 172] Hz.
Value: 1.17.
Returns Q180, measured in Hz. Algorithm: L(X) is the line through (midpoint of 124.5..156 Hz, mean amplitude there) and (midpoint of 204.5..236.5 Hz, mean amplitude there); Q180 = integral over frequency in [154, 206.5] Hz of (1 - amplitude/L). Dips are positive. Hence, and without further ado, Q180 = 3.7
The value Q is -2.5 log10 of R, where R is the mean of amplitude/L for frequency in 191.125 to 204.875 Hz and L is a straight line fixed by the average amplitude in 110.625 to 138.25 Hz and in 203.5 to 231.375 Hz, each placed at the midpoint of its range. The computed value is 0.060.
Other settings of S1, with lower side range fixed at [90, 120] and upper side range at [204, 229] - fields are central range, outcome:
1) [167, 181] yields 1.43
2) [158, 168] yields 1.11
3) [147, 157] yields 0.85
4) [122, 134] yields -1.35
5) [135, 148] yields 0.16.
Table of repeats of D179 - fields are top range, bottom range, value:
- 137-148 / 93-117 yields 1.05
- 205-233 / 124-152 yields 1.12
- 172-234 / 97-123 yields 1.15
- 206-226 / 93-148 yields 1.13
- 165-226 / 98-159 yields 1.07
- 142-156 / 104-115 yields 1.04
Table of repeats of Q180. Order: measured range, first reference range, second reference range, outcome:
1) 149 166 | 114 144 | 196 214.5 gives 2.01 Hz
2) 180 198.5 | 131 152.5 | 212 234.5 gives 0.53 Hz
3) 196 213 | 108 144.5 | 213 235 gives 0.85 Hz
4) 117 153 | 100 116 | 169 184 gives -3.37 Hz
